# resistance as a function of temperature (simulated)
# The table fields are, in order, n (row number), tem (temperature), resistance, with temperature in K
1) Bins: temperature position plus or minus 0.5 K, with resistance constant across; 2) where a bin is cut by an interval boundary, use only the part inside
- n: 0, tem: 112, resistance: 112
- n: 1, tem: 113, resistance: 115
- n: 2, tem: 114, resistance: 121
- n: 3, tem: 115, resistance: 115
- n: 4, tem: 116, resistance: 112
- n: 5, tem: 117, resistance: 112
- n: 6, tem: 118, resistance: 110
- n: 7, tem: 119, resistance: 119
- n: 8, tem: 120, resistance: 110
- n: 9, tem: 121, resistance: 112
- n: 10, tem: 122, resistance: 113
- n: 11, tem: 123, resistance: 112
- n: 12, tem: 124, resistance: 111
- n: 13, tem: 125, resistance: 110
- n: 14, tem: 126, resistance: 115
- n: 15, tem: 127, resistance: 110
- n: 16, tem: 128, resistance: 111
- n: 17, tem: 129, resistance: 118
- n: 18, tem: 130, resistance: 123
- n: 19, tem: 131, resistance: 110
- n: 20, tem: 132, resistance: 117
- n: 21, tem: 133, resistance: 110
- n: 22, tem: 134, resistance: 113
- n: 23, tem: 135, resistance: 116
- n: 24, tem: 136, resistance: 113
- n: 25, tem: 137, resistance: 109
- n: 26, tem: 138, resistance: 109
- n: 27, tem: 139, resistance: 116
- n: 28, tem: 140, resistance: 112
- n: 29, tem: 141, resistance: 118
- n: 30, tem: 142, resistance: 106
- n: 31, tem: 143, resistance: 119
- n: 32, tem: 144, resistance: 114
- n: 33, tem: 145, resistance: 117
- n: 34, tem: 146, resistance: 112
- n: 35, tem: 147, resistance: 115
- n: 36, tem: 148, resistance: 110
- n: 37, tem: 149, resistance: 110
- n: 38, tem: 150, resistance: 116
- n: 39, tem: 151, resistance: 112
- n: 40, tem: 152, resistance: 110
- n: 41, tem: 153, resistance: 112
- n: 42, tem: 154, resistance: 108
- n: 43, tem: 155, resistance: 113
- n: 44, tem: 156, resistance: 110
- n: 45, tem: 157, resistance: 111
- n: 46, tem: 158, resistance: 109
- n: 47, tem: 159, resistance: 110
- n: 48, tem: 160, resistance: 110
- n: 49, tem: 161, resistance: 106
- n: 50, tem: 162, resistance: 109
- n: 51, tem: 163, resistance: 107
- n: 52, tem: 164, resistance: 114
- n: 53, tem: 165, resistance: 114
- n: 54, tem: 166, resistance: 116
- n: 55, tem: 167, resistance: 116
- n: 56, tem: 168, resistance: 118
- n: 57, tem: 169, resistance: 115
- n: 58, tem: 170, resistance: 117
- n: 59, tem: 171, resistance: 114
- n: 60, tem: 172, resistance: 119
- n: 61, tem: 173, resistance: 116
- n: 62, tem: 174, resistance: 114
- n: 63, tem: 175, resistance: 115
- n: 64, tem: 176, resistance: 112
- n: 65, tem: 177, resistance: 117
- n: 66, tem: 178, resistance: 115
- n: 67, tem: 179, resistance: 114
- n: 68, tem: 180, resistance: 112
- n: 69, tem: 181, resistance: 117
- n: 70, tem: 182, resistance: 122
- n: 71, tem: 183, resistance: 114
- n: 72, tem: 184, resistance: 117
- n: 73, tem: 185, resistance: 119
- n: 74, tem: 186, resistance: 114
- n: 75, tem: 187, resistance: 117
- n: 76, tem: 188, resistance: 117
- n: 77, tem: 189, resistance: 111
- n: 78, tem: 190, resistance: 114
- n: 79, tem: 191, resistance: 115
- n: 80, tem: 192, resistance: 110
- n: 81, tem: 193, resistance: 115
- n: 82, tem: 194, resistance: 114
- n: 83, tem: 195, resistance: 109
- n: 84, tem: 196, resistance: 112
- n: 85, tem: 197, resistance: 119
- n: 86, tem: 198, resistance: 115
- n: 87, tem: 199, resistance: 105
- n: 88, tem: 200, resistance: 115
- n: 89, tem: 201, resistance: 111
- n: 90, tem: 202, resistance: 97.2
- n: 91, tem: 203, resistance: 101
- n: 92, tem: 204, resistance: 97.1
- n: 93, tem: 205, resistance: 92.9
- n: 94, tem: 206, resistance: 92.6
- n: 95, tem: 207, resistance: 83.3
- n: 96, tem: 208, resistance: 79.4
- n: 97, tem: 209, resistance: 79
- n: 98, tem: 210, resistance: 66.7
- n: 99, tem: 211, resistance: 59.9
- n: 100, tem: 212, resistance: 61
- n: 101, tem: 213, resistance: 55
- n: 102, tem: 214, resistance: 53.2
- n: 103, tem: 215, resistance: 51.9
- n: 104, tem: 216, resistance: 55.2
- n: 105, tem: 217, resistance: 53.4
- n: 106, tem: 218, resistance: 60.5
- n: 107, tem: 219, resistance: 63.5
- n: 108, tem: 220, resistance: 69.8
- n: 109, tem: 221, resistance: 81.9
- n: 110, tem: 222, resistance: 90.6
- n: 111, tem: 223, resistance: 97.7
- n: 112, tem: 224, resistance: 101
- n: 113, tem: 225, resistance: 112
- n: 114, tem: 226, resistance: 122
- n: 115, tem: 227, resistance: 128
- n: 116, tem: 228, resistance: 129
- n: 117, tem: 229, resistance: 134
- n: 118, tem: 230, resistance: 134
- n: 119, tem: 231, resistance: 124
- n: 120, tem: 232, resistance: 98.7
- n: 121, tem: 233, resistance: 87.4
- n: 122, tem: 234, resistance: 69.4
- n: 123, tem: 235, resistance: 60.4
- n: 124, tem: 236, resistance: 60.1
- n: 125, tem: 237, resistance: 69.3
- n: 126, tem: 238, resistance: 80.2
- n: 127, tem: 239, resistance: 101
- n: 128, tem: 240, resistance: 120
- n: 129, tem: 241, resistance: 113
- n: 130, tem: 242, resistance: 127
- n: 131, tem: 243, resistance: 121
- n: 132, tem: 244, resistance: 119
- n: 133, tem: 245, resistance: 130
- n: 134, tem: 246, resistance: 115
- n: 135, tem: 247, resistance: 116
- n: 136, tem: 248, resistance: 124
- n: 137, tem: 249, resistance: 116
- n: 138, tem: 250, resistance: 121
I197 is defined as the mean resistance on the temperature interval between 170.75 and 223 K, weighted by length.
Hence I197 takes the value 97.9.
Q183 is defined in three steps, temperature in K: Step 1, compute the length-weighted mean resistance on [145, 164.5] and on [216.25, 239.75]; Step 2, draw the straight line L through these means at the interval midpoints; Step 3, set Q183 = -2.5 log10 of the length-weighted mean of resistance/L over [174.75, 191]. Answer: -0.115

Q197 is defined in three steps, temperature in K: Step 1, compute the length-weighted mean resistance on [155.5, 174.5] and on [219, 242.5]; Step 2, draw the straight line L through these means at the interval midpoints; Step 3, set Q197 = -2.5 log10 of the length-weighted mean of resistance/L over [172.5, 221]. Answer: 0.101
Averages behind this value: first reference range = 113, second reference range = 99.7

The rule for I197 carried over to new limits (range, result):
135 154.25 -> 113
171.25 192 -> 115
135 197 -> 113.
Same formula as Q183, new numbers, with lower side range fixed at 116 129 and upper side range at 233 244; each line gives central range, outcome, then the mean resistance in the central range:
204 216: 0.35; 70.9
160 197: -0.11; 114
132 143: -0.03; 113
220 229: -0.13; 107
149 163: -0.04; 110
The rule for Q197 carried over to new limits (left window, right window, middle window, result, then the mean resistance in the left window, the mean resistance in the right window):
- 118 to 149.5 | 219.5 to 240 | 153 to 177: -0.045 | 113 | 98.1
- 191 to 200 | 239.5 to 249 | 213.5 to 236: 0.298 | 113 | 120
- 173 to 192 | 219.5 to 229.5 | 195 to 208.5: 0.097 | 115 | 107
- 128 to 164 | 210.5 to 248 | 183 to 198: -0.126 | 112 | 93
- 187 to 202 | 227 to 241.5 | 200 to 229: 0.236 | 113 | 99.6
